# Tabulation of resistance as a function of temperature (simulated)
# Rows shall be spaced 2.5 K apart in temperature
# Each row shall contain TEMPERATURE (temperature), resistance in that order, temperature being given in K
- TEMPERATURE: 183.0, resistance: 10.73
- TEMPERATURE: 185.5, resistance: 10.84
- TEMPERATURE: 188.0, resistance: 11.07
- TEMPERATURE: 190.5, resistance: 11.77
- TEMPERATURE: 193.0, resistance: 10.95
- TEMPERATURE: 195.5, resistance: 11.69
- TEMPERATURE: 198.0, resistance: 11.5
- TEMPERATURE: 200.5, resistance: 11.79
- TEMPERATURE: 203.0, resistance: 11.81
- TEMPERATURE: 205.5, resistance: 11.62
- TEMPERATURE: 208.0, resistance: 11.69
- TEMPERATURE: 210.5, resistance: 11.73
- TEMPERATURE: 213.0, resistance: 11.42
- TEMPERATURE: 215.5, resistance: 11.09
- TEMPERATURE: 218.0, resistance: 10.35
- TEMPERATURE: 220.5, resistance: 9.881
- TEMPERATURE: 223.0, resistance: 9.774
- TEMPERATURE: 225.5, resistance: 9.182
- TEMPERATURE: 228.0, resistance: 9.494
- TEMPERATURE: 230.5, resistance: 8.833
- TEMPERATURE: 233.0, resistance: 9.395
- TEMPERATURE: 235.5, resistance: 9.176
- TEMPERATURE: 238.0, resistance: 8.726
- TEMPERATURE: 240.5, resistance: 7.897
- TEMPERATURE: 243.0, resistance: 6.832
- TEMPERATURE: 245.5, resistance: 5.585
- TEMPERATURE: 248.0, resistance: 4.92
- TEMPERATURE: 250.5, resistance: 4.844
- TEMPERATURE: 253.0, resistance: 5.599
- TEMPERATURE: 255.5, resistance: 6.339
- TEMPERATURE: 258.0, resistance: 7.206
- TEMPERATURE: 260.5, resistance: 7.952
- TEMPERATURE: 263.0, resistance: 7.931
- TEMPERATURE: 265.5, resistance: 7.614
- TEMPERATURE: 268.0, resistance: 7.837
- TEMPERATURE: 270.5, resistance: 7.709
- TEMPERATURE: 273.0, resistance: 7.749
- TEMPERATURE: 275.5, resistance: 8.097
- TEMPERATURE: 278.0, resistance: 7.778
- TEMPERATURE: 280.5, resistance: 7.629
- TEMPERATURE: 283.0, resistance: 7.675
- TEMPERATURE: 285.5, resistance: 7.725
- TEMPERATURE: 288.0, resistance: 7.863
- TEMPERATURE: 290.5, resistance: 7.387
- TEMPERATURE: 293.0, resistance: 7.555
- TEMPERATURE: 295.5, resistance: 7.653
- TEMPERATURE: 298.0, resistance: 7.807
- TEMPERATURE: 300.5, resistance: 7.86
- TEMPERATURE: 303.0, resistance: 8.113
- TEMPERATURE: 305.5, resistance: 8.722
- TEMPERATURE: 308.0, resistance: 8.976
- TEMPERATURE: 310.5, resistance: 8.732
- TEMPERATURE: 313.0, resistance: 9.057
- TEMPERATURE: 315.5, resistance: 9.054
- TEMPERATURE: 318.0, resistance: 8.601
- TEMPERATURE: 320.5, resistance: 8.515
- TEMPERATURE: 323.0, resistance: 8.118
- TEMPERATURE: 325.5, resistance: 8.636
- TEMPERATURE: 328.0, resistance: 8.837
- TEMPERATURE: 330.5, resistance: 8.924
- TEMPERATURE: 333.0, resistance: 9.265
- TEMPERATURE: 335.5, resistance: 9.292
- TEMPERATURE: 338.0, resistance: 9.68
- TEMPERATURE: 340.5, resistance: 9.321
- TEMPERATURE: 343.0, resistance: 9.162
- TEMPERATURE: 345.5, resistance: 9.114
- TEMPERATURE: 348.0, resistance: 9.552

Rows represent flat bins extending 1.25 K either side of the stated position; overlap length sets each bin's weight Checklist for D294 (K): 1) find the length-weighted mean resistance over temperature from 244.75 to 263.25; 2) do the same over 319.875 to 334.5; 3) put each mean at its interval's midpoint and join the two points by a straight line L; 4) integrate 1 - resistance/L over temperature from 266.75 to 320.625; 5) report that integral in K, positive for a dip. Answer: -3.64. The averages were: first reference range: 6.23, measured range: 8.09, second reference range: 8.73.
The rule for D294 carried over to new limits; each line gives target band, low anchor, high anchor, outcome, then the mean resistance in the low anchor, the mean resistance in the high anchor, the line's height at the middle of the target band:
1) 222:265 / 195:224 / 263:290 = 8.5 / 11.2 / 7.76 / 9.45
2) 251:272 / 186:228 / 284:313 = 4.7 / 11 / 8.08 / 9.27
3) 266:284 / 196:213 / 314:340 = 4.1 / 11.7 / 8.91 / 10.1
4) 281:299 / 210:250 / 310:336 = 2.4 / 8.89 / 8.81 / 8.84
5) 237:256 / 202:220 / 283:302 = 6.7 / 11.3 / 7.7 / 9.74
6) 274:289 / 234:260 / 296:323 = -0.1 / 6.77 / 8.5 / 7.73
